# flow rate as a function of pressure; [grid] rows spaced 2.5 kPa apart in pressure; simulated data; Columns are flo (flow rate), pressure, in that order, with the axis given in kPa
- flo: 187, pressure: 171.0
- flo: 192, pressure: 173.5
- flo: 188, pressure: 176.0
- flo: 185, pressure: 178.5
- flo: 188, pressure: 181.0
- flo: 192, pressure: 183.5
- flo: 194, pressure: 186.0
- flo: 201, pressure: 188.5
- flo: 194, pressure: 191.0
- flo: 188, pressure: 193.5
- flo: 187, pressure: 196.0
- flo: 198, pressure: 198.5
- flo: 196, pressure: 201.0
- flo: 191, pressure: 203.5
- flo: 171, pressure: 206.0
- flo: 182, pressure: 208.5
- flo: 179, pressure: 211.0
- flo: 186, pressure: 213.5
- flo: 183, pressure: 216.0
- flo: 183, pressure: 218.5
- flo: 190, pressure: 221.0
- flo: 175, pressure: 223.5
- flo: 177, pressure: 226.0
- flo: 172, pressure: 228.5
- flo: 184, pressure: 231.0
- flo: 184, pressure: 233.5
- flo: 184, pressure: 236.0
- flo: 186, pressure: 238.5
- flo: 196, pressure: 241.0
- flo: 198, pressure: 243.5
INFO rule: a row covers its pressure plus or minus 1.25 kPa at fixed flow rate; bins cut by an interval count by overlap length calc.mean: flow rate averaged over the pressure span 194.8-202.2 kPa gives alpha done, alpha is 194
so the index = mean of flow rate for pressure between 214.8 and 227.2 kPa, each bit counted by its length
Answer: 182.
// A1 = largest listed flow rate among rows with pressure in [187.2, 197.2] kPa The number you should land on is 201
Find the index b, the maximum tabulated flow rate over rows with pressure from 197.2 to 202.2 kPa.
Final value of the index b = 198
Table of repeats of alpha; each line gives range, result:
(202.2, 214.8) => 182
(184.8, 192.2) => 196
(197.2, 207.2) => 189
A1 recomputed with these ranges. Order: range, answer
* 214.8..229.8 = 190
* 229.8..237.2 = 184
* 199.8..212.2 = 196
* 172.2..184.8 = 192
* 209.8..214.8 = 186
